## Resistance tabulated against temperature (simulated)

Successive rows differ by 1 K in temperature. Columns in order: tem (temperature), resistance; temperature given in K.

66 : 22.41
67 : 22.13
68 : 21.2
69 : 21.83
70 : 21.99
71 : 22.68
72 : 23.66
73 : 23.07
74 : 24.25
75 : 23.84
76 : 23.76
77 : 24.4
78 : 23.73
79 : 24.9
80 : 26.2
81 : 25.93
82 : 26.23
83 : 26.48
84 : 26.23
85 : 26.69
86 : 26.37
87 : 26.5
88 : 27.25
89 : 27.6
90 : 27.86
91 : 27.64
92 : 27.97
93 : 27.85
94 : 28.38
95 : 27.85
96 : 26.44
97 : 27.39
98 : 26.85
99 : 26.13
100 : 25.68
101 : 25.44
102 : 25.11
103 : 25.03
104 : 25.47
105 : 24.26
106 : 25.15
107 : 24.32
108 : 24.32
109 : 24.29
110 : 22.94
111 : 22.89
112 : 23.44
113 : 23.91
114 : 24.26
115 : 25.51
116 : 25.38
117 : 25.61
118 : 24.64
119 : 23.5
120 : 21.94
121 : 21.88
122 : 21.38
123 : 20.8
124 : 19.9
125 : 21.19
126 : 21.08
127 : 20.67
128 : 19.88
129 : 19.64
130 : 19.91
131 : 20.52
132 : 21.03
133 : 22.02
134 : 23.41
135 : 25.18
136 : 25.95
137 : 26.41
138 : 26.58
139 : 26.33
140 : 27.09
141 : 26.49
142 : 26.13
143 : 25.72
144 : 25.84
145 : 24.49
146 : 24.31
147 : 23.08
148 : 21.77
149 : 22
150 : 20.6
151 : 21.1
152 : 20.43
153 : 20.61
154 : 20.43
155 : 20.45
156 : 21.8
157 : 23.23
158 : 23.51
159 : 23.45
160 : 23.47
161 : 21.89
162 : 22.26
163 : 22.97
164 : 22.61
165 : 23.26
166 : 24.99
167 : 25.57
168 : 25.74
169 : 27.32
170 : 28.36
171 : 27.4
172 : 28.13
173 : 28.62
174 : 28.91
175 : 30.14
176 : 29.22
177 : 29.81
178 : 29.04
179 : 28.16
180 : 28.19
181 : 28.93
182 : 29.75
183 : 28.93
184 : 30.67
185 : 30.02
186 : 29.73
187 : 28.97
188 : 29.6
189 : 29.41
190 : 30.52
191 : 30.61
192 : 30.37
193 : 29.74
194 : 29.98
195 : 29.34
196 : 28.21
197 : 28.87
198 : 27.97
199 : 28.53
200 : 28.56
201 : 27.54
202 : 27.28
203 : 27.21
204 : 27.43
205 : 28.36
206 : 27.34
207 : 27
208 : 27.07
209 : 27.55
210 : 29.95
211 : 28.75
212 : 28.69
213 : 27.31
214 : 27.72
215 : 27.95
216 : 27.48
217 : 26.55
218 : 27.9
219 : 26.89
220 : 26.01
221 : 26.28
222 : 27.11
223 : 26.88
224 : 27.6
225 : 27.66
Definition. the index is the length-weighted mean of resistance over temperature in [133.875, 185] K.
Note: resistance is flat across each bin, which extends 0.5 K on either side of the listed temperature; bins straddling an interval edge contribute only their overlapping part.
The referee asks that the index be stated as 25.4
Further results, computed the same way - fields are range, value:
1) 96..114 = 24.9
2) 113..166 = 23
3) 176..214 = 28.8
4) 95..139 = 23.7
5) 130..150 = 24.2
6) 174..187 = 29.3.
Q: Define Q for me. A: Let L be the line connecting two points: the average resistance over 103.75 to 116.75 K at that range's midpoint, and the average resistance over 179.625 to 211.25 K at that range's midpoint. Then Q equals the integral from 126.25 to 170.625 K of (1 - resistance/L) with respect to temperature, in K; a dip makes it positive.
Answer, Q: 5.0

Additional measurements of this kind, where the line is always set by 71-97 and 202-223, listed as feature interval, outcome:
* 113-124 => 1.3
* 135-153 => 1.6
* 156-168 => 1.6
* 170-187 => -1.2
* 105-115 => 0.9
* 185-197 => -1.1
